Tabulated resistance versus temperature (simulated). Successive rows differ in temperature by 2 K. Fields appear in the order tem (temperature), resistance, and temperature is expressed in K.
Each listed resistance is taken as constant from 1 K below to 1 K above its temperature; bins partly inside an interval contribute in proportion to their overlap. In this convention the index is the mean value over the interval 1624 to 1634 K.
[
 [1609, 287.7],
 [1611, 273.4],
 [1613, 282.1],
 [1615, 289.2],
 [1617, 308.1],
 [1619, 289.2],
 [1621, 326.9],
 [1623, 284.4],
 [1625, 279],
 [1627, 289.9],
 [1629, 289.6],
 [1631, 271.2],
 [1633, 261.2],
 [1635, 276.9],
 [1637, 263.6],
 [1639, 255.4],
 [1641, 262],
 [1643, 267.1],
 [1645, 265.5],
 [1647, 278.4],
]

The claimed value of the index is 278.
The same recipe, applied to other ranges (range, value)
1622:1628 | 284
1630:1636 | 270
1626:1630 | 290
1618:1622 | 308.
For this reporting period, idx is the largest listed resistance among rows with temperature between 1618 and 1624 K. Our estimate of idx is 326.9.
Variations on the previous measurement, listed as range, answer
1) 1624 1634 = 289.9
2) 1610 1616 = 289.2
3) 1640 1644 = 267.1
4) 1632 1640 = 276.9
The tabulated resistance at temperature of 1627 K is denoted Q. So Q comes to 289.9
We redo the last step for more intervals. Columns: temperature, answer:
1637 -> 263.6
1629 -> 289.6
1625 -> 279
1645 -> 265.5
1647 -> 278.4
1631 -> 271.2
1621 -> 326.9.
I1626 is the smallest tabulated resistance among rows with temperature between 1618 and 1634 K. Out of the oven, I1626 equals 261.2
